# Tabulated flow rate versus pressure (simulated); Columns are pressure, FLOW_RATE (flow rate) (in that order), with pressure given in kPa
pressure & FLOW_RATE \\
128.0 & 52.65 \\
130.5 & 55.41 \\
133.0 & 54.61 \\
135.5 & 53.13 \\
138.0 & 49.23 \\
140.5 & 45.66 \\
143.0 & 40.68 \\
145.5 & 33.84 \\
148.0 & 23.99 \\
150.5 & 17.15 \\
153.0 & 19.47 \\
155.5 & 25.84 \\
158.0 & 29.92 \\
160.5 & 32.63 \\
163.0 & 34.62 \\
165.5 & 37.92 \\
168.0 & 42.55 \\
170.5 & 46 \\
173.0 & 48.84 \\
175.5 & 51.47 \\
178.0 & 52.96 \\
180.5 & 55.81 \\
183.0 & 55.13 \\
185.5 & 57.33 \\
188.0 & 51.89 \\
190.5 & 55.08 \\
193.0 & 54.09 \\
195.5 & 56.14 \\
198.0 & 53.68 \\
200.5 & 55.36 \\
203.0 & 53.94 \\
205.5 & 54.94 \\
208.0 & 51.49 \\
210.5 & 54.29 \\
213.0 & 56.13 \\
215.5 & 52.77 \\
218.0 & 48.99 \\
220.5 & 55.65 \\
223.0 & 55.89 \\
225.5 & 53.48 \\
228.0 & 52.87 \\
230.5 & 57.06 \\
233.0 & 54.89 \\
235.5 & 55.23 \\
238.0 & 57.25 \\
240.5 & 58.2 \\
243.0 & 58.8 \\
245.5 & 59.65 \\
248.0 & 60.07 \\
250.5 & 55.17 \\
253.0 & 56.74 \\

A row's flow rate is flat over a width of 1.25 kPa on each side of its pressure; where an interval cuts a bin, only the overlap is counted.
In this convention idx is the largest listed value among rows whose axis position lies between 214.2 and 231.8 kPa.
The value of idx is 57.06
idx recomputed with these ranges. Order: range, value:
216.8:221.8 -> 55.65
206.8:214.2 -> 56.13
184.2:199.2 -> 57.33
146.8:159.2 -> 29.92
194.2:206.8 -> 56.14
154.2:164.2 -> 34.62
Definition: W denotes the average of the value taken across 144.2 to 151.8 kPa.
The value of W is 25.1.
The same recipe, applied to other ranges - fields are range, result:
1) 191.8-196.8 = 55.1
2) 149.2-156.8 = 20.9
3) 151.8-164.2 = 28.5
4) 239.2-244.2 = 58.5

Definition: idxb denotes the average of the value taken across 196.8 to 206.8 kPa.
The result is 54.5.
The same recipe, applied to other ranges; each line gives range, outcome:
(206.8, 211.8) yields 52.9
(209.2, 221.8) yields 53.6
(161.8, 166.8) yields 36.3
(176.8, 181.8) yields 54.4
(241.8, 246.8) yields 59.2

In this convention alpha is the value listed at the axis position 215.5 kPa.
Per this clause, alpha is 52.77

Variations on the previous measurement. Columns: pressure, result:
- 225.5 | 53.48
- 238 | 57.25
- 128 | 52.65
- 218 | 48.99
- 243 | 58.8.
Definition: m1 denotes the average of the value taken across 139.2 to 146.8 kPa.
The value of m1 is 40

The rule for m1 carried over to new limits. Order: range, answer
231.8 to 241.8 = 56.4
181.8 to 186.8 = 56.2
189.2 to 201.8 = 54.9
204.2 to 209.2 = 53.2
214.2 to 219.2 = 51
